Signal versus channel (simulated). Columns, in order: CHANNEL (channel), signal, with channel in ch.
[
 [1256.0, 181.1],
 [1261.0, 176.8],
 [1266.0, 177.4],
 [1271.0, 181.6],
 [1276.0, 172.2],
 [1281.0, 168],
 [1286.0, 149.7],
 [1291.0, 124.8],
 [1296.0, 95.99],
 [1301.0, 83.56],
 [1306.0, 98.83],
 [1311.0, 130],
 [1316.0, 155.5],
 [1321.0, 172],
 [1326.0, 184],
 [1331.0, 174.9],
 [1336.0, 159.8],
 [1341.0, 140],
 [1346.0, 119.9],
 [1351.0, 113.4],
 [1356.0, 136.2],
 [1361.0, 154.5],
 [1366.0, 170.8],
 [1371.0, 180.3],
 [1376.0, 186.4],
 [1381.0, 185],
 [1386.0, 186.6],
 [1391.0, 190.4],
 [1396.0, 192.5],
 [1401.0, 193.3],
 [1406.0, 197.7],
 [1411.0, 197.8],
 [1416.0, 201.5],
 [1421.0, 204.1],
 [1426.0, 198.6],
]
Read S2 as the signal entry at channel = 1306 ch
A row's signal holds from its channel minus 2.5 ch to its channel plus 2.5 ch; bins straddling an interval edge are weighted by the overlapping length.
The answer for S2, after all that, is 98.83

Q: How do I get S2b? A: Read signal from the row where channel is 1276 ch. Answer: 172.2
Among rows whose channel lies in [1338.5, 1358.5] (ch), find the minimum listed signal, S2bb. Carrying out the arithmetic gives 113.4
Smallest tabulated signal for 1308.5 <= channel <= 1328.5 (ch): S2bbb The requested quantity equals 130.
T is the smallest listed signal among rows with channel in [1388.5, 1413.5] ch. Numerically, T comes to 190.4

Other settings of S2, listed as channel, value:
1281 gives 168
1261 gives 176.8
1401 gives 193.3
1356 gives 136.2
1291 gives 124.8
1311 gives 130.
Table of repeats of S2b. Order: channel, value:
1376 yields 186.4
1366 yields 170.8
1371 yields 180.3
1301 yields 83.56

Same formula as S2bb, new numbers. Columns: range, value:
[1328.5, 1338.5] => 159.8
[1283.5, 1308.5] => 83.56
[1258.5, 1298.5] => 95.99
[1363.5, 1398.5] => 170.8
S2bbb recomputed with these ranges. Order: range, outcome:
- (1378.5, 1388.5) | 185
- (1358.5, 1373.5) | 154.5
